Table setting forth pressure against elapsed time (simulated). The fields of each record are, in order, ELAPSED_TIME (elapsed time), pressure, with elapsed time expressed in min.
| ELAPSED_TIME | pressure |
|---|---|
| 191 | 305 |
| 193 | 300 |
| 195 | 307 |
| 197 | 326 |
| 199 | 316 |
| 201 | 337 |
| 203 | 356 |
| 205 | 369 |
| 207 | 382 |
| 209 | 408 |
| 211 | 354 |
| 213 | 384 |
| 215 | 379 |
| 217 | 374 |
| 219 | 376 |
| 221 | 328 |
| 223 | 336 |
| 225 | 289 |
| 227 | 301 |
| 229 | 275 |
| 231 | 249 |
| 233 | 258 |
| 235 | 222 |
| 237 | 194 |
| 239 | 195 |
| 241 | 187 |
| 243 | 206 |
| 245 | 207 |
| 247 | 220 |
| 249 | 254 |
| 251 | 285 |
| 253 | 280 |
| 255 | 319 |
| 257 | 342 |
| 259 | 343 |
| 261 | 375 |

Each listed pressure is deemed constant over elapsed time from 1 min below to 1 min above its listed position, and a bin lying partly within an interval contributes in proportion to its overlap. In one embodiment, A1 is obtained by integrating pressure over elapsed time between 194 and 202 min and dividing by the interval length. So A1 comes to 322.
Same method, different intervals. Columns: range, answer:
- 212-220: 378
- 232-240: 217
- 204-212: 378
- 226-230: 288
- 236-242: 192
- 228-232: 262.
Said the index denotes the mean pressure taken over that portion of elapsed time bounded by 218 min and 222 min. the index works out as 352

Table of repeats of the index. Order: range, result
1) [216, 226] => 341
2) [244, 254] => 249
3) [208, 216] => 381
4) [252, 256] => 300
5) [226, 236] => 261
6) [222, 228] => 309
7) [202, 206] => 362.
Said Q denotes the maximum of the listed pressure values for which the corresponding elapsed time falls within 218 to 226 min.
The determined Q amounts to 376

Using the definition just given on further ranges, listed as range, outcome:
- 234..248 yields 222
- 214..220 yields 379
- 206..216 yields 408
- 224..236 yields 301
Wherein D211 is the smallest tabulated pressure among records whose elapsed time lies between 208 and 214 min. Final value 354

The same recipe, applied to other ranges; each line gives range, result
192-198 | 300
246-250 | 220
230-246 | 187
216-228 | 289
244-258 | 207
